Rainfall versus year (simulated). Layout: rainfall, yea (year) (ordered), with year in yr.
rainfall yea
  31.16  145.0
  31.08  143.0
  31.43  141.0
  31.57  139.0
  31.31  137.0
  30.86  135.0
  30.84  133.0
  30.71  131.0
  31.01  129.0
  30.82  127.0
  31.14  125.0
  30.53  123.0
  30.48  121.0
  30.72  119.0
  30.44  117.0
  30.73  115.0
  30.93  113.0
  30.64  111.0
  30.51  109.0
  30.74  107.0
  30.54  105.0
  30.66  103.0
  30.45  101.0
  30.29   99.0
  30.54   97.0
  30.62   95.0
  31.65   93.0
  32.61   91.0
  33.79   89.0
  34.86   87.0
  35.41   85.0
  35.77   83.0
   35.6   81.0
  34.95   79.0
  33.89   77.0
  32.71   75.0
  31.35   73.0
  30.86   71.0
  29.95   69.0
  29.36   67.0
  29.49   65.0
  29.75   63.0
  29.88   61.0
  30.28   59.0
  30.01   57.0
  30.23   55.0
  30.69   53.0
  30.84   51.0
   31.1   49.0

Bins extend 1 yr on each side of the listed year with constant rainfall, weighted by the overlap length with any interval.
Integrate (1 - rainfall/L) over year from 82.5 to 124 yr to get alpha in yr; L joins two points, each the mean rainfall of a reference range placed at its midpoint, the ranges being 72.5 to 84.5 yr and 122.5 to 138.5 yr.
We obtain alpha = 1.5 yr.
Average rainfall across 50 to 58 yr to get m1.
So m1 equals 30.4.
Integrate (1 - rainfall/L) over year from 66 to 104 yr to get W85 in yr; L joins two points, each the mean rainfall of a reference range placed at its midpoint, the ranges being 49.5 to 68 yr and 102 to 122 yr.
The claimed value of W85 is -2.5 yr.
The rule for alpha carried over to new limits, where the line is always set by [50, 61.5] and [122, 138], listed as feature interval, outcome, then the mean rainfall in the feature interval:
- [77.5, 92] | -2.0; 34.7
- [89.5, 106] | -0.2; 31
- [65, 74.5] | 0.0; 30.4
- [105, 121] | 0.1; 30.7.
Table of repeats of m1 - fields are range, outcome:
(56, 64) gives 30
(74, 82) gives 34.3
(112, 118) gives 30.7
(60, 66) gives 29.7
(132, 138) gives 31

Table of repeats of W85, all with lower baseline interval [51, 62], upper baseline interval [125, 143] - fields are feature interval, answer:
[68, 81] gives -0.89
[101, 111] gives 0.06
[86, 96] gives -0.68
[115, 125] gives 0.10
